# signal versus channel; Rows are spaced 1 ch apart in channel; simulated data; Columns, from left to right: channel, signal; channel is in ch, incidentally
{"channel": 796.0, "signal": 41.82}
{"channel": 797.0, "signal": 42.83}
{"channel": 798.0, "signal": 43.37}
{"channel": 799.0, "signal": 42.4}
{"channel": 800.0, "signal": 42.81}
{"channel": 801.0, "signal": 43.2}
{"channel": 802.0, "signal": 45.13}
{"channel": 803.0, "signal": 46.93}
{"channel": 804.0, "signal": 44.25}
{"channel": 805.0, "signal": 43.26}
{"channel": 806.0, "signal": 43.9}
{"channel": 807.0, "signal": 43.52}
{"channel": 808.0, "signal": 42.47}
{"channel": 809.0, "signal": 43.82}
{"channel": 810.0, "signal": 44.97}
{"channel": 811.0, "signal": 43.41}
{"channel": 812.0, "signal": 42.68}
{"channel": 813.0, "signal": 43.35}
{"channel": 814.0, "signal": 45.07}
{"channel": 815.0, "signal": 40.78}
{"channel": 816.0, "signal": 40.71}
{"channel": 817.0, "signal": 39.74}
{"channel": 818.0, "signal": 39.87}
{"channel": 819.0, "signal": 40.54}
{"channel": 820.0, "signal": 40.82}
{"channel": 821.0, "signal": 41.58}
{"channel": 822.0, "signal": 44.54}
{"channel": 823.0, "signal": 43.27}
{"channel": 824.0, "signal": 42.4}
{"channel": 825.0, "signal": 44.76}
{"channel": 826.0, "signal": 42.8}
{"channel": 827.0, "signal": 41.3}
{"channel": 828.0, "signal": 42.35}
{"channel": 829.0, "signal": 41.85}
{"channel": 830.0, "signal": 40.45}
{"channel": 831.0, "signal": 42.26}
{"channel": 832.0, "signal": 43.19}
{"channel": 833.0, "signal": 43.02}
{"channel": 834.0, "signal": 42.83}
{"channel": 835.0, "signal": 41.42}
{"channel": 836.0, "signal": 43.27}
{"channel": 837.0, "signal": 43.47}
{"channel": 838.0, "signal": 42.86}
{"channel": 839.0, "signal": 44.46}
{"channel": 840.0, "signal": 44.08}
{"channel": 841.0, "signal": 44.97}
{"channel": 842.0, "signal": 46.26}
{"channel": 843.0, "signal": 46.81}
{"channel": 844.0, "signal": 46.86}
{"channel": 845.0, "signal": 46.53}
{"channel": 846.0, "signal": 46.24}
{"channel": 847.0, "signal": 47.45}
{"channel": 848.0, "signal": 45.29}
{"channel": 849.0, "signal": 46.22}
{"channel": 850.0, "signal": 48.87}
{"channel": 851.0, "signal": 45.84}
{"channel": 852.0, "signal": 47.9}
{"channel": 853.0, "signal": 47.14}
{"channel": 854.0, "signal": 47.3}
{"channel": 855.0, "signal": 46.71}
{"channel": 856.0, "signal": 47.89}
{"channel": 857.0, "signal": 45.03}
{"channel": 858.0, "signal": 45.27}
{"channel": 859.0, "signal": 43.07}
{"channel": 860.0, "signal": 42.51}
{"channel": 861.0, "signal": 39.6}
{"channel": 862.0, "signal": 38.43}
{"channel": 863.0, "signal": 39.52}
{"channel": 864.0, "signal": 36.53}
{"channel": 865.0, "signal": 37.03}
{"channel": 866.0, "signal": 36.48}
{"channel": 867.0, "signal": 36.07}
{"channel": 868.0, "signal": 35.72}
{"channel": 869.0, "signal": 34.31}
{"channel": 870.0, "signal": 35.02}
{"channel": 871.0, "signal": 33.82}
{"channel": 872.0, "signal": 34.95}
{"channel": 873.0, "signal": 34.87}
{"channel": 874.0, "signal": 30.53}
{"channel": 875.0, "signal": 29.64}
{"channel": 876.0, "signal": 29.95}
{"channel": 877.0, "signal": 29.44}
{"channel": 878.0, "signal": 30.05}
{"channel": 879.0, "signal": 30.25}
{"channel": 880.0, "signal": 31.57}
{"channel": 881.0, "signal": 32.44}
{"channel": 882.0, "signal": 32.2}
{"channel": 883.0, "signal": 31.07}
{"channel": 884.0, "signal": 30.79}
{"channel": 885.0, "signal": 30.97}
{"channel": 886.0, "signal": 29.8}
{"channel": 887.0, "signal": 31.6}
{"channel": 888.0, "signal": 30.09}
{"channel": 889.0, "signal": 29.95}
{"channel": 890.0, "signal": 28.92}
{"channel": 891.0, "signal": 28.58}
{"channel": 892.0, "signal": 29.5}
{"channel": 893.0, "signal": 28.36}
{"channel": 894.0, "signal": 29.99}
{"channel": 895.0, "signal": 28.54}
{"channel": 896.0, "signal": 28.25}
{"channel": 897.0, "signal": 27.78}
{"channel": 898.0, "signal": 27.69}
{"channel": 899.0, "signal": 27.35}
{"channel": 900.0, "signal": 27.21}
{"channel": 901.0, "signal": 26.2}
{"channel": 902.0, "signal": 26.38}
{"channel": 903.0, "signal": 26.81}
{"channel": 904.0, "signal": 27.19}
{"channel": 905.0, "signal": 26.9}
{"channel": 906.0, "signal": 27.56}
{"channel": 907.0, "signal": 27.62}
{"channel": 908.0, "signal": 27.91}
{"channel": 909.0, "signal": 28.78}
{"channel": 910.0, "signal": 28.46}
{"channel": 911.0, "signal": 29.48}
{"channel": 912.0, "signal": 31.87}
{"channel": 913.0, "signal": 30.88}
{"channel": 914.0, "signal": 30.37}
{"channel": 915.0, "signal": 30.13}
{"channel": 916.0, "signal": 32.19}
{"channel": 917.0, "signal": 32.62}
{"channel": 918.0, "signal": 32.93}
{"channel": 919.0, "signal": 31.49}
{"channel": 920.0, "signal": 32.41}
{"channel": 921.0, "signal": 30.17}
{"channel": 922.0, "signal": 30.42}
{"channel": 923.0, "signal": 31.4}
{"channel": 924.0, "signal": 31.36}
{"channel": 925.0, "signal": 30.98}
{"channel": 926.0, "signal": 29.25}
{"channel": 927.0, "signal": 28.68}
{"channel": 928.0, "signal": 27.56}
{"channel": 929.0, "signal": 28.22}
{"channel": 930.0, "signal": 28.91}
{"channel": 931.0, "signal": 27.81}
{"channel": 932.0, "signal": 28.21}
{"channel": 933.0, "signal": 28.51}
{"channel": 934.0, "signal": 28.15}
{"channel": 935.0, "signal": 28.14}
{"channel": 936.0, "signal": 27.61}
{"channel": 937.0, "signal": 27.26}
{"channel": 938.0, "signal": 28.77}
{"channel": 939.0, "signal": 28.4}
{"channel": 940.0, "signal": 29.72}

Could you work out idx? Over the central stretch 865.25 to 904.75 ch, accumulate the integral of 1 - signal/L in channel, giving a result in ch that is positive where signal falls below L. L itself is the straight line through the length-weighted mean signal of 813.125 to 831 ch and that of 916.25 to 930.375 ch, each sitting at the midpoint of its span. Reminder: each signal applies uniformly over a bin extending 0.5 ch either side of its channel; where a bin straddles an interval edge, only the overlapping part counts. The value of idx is 4.9 ch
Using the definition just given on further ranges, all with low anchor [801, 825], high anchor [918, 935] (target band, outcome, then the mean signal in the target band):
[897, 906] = 1.5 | 27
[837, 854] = -3.0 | 46.1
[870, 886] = 1.7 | 31.6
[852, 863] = -1.9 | 44.2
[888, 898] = 1.4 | 28.9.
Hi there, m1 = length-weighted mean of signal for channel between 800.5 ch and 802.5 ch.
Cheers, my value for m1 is 44.2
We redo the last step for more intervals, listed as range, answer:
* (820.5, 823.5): 43.1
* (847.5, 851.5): 46.6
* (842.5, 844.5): 46.8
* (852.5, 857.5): 46.8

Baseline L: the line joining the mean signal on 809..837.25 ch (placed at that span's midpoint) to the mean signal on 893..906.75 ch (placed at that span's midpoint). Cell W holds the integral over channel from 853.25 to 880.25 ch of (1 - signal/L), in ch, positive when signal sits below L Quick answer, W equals -2.47 ch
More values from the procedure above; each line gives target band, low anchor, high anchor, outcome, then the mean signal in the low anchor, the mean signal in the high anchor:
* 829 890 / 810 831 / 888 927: -4.40 ch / 42.2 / 29.3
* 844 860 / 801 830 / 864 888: -4.24 ch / 42.8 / 32.6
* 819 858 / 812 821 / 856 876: -4.80 ch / 41.4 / 37.4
